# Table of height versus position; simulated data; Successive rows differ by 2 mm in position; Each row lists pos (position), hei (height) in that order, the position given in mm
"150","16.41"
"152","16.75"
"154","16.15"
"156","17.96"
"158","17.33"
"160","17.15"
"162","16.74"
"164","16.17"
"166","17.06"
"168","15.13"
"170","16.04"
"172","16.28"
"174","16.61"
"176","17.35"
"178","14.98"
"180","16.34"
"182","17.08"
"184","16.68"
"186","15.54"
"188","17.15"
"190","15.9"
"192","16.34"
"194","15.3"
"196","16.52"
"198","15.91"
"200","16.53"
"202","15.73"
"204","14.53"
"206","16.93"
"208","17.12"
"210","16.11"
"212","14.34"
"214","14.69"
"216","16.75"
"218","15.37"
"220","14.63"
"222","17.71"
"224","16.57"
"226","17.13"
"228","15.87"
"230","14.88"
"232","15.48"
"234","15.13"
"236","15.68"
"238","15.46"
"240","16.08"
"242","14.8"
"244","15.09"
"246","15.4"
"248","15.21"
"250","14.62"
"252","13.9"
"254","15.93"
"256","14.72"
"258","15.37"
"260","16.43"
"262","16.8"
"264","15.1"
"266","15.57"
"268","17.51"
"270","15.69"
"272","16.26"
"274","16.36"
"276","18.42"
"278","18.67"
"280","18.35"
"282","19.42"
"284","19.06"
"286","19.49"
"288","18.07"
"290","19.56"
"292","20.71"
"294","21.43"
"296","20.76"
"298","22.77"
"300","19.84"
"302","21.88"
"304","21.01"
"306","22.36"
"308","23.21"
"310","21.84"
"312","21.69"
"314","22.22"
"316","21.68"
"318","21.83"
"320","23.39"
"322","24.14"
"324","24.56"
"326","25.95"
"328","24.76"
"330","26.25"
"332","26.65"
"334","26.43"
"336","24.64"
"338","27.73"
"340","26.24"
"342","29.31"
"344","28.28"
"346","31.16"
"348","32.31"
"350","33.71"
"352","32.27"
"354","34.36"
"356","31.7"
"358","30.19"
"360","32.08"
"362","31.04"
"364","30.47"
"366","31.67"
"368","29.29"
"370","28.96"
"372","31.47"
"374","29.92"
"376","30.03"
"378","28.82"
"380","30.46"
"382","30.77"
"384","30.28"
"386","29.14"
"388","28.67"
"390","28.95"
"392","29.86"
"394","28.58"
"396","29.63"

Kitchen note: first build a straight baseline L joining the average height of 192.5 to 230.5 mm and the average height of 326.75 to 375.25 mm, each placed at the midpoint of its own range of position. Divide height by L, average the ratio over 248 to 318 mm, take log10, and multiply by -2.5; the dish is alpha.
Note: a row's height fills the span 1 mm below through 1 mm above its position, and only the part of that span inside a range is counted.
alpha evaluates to 0.23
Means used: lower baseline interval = 15.9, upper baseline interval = 29.6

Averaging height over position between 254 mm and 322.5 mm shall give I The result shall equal 19.4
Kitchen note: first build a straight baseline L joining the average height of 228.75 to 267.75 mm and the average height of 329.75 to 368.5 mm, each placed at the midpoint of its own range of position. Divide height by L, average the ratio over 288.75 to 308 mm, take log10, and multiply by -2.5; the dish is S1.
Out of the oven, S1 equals 0.068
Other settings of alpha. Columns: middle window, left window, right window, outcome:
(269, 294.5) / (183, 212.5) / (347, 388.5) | 0.25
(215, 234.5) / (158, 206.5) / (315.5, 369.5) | 0.21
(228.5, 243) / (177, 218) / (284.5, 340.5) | 0.19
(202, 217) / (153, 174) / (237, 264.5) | 0.01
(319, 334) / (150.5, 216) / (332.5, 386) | 0.10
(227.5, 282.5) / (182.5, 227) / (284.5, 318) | 0.17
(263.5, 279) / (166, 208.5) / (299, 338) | 0.24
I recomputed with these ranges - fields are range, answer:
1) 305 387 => 27.9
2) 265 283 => 17.4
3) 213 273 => 15.7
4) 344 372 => 31.4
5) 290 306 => 21.2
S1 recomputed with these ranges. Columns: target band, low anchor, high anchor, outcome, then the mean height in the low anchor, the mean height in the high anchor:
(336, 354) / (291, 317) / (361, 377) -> -0.109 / 21.6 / 30.4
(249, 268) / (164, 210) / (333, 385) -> 0.382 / 16.2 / 30.1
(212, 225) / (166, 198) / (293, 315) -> 0.132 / 16.2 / 21.7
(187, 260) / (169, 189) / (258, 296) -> 0.092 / 16.4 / 17.9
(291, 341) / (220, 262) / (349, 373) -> 0.095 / 15.6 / 31.4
